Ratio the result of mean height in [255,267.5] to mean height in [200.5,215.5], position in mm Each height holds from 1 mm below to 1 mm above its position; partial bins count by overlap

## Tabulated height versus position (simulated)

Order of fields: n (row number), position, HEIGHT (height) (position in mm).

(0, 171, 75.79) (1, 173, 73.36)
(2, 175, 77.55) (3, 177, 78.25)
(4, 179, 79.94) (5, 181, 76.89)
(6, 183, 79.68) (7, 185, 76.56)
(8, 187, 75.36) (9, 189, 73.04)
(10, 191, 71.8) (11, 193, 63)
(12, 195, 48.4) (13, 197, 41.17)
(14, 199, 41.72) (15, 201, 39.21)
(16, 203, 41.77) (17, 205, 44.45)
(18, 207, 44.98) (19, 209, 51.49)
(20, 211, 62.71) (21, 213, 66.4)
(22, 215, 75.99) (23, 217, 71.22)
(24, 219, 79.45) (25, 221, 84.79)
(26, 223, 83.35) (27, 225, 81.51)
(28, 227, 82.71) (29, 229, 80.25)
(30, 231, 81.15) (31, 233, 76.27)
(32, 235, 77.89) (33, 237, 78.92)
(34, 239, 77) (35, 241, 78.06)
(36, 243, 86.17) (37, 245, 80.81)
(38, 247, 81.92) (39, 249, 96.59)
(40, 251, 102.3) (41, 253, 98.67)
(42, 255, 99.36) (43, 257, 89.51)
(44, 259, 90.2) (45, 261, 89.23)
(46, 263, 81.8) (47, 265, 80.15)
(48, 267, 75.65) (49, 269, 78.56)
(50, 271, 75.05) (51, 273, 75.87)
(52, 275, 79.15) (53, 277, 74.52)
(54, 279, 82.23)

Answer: 1.62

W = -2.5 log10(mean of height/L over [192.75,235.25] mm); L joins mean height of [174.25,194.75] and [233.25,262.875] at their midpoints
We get 0.25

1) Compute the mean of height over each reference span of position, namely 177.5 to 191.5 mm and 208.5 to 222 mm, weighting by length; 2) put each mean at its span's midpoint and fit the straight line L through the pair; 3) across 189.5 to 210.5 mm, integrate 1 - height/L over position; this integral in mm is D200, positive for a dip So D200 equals 6.9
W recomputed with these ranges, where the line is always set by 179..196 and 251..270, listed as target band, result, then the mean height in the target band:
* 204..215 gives 0.34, 56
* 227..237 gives 0.03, 79.3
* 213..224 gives 0.01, 77.8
